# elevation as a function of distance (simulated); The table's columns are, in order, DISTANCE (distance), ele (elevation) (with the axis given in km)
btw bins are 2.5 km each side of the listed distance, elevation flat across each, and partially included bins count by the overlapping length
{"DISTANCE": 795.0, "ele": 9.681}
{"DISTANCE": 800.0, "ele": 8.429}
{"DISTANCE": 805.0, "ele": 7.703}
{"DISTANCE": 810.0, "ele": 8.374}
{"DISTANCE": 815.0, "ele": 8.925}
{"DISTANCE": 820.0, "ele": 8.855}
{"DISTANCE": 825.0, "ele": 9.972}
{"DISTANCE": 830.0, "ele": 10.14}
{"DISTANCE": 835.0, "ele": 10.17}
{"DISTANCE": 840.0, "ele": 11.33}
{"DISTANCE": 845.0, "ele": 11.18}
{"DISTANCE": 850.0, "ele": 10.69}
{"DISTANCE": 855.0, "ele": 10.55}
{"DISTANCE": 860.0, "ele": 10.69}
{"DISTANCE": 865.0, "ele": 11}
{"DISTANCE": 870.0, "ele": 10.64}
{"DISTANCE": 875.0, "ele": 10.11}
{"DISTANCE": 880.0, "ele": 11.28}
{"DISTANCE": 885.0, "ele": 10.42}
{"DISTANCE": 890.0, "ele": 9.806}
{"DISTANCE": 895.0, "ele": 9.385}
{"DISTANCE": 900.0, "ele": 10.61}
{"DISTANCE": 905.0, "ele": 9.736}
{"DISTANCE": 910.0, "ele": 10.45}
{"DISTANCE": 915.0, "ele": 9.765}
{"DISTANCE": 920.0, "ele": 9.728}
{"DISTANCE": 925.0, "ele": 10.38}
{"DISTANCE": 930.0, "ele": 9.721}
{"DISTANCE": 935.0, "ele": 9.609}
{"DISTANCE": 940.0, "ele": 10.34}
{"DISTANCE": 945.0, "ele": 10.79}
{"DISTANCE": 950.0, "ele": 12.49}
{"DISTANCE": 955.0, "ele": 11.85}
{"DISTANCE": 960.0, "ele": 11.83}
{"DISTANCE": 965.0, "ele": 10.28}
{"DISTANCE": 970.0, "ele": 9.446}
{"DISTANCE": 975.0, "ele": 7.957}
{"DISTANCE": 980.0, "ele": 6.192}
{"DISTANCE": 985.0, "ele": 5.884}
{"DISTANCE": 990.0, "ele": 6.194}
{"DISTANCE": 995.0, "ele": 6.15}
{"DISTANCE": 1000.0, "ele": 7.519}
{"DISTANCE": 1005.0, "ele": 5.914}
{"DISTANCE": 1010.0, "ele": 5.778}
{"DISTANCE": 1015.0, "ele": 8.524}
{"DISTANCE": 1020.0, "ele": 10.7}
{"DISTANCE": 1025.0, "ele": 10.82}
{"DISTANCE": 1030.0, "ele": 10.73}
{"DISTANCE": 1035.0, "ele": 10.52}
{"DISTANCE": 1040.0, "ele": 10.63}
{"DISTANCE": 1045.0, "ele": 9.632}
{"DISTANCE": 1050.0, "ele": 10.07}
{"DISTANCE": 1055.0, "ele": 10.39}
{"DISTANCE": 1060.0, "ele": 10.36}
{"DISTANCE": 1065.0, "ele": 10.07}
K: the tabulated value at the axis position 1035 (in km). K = 10.52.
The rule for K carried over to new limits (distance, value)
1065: 10.07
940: 10.34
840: 11.33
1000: 7.519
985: 5.884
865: 11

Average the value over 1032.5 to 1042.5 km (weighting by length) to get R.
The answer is 10.6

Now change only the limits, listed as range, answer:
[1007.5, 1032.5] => 9.31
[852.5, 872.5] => 10.7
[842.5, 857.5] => 10.8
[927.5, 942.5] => 9.89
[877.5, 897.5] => 10.2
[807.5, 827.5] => 9.03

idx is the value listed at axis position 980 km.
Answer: 6.192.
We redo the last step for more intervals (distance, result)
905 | 9.736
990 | 6.194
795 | 9.681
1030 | 10.73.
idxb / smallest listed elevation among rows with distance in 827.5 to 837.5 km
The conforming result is 10.14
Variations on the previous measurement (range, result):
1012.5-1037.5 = 8.524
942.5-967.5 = 10.28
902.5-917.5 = 9.736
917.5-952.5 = 9.609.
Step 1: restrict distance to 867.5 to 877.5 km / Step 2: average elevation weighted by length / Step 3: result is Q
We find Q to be 10.4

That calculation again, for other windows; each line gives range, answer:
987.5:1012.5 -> 6.31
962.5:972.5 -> 9.86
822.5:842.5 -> 10.4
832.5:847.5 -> 10.9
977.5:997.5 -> 6.1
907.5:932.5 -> 10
